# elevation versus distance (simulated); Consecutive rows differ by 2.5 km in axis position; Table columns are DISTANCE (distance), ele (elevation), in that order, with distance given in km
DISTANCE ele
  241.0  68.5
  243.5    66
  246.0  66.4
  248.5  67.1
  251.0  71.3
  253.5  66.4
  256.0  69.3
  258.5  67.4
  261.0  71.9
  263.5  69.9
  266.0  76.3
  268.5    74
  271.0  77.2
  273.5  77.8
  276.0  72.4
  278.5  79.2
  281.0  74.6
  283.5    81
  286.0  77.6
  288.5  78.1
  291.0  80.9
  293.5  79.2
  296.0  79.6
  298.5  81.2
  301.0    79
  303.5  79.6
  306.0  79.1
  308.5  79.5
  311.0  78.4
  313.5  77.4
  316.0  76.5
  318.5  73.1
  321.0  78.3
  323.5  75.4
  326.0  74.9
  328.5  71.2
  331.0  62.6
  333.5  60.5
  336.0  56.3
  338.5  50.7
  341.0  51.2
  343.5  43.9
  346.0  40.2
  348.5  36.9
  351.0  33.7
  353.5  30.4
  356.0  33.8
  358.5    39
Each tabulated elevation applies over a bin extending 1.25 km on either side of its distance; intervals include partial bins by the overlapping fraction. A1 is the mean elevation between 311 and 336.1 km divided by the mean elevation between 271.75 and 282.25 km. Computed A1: 0.94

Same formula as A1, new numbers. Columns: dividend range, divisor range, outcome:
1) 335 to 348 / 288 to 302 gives 0.60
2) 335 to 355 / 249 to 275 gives 0.59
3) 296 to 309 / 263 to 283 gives 1.05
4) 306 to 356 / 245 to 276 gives 0.85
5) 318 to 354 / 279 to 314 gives 0.71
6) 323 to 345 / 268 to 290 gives 0.78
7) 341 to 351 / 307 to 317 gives 0.52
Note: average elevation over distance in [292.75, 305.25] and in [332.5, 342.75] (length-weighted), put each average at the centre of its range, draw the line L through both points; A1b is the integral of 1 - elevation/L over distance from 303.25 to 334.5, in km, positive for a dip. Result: -3.7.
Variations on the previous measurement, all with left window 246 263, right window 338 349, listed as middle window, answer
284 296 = -4.1 km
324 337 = -4.7 km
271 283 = -2.6 km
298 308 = -4.3 km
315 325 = -4.9 km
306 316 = -4.6 km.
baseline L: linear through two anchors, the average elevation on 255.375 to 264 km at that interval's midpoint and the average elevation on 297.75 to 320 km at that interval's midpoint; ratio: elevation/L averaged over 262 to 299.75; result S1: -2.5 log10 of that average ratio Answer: -0.06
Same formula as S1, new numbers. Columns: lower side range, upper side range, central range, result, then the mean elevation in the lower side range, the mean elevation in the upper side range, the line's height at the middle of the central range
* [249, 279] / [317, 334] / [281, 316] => -0.10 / 72.5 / 71.4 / 71.9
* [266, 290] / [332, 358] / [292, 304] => -0.19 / 76.9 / 43.8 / 67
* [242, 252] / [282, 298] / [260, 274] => -0.02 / 67.6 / 79.4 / 73.1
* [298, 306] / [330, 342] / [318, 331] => -0.15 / 79.7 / 56.2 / 64.2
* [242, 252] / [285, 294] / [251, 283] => 0.00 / 67.6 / 79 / 73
